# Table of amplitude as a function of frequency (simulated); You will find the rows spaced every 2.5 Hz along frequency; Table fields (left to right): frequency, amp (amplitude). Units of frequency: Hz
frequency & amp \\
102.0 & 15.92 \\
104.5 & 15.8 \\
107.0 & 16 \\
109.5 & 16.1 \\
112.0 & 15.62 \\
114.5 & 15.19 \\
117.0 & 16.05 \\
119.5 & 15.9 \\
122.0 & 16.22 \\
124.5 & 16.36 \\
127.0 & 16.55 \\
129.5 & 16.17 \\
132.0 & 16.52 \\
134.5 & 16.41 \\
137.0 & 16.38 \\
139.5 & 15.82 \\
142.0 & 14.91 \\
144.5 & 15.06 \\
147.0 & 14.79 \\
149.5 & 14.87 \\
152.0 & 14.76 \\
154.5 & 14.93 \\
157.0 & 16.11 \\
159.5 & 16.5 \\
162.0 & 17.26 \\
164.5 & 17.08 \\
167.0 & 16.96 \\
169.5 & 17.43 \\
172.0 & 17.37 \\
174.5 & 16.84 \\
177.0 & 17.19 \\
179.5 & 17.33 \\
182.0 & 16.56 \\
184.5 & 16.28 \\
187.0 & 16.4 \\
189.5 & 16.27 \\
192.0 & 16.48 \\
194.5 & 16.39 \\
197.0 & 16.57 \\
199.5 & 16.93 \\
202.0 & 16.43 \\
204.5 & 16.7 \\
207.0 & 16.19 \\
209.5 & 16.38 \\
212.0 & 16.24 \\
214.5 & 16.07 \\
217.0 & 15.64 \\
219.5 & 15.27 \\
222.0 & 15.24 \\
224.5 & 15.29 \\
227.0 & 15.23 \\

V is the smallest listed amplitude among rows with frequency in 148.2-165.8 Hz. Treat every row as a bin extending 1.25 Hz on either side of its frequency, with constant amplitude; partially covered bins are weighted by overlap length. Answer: 14.76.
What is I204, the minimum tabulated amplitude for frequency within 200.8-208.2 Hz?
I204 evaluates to 16.19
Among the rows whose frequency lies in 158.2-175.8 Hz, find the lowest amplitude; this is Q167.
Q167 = 16.5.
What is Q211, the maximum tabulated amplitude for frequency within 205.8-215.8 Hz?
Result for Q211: 16.38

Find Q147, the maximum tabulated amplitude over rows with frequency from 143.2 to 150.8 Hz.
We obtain 15.06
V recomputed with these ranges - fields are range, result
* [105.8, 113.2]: 15.62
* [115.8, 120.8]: 15.9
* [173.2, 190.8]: 16.27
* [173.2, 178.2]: 16.84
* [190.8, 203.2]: 16.39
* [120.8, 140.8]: 15.82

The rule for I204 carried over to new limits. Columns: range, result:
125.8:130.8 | 16.17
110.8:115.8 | 15.19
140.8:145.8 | 14.91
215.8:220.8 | 15.27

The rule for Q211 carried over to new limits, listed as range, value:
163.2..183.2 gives 17.43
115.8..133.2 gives 16.55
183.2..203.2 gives 16.93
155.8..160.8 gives 16.5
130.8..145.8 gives 16.52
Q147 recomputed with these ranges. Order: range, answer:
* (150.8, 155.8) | 14.93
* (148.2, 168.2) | 17.26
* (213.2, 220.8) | 16.07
